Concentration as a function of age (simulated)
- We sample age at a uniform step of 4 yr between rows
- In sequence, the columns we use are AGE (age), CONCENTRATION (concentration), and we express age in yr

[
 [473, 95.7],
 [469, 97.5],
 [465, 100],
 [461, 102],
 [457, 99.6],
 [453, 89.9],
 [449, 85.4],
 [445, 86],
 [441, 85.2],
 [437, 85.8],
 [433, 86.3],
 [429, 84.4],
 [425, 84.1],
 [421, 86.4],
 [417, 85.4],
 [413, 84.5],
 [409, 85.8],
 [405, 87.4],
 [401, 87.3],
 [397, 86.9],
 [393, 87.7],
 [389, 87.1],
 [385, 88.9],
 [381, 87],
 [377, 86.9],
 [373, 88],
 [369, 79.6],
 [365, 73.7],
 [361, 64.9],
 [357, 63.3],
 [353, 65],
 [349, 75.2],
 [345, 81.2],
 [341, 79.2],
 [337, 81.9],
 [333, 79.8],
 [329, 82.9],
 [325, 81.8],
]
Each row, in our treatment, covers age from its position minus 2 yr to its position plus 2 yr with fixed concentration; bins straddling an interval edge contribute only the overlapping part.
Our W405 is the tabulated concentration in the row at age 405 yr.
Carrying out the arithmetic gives 87.4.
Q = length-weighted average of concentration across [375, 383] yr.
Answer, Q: 87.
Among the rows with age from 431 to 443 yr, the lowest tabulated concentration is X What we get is 85.2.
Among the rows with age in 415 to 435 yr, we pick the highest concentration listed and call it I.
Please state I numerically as 86.4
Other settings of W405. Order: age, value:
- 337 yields 81.9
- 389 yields 87.1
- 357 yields 63.3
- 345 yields 81.2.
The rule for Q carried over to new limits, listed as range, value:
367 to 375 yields 83.8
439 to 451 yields 85.5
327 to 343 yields 81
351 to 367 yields 66.7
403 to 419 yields 85.8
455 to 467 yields 101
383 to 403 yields 87.6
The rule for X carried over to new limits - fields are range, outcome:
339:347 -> 79.2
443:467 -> 85.4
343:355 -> 65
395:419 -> 84.5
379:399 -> 86.9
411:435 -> 84.1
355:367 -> 63.3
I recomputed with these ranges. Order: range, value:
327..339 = 82.9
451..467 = 102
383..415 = 88.9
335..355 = 81.9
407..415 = 85.8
